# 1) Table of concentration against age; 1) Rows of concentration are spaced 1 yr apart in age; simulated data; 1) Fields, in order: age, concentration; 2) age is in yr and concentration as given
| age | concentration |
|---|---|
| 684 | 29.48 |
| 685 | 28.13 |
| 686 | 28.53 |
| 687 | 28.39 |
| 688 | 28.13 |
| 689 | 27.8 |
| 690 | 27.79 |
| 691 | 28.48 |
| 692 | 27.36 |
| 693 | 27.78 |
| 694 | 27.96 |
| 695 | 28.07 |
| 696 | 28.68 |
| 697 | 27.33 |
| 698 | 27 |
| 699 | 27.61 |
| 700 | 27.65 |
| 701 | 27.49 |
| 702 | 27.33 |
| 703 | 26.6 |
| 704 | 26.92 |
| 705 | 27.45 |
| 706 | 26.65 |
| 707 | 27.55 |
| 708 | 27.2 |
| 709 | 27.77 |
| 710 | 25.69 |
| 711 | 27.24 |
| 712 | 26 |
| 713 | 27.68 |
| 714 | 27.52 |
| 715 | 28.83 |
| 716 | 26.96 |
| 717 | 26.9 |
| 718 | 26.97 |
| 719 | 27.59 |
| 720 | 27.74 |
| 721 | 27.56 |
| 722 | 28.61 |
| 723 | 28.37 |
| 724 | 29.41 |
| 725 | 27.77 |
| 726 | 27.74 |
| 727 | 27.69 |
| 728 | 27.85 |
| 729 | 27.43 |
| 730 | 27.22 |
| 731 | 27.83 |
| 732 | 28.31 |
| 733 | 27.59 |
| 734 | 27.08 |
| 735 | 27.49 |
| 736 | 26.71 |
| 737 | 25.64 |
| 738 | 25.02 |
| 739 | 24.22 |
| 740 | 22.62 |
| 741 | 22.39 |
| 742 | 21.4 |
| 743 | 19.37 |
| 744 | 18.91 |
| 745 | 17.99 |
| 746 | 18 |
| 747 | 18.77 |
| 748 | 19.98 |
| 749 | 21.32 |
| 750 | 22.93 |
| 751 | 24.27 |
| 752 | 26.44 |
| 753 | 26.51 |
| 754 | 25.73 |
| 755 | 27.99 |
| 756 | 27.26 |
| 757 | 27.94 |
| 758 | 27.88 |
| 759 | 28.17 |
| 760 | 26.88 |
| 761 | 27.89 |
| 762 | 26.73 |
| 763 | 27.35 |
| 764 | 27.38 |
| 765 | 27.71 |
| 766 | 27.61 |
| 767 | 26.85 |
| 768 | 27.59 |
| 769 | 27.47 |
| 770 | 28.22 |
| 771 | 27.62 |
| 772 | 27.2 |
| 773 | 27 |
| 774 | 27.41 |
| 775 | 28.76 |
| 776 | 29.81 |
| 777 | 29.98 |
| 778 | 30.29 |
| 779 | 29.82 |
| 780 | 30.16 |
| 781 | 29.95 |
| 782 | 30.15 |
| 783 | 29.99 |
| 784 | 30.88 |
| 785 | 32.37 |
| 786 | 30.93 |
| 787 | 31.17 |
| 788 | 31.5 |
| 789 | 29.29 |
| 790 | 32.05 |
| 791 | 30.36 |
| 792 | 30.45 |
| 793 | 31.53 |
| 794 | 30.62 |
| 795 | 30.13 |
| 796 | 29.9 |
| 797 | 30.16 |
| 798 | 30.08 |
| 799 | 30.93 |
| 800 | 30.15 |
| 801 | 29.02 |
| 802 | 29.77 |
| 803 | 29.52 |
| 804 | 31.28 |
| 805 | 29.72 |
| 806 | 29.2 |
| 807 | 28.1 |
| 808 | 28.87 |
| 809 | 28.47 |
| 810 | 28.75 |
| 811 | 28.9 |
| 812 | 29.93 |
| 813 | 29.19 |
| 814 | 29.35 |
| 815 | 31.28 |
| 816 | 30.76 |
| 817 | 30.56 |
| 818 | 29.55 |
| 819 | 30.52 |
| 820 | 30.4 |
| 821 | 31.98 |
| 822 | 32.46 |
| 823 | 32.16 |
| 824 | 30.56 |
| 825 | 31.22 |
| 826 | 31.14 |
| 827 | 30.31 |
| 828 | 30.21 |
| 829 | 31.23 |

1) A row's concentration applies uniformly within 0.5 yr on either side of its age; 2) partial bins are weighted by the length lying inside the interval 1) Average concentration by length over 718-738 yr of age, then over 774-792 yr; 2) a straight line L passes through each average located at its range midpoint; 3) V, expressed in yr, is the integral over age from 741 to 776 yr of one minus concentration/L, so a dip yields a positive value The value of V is 4.6 yr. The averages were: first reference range 27.6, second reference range 30.4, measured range 25.3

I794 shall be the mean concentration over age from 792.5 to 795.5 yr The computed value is 30.8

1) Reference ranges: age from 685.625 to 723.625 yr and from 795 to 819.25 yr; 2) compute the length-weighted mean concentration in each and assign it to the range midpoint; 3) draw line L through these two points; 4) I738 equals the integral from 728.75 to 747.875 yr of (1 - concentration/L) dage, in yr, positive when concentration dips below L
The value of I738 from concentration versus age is 3.0 yr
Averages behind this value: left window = 27.6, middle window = 23.8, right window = 29.7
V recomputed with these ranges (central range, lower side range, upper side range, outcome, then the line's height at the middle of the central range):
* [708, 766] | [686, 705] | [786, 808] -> 5.6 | 28.7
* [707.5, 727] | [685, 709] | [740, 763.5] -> -0.9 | 26.3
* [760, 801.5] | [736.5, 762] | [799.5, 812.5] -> -3.7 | 26.9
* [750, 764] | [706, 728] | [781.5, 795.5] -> 1.2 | 29.4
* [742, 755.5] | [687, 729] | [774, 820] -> 3.1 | 28.7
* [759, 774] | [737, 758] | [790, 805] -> -0.9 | 25.9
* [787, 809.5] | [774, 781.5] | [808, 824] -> -0.1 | 30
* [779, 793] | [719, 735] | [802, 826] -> -0.6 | 29.4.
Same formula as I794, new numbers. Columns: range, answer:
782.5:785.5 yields 31.1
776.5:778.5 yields 30.1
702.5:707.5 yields 27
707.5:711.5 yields 27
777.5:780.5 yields 30.1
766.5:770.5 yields 27.5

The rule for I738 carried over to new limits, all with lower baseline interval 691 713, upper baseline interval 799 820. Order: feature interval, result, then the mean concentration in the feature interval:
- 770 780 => 0.1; 28.7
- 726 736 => 0.1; 27.6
